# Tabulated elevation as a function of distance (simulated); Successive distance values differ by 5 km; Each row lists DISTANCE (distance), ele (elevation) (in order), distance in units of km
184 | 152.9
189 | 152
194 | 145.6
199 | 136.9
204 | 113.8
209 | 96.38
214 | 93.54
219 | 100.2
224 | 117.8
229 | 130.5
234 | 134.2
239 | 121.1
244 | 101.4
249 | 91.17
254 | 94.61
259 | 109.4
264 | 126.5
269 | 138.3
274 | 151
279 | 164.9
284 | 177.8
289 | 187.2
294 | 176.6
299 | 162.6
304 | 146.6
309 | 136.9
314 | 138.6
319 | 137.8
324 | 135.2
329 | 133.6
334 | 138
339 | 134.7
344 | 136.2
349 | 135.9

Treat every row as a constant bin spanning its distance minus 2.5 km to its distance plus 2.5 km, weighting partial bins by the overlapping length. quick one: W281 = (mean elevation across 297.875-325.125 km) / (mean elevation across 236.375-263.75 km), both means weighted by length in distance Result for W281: 1.35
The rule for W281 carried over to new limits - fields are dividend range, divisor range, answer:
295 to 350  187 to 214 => 1.12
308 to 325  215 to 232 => 1.20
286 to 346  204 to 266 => 1.34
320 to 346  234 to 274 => 1.17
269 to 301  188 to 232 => 1.40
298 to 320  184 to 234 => 1.17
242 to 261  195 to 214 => 0.86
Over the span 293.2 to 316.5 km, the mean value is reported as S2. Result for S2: 150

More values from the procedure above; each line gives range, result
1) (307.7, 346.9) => 136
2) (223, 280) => 122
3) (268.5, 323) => 156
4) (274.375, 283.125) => 164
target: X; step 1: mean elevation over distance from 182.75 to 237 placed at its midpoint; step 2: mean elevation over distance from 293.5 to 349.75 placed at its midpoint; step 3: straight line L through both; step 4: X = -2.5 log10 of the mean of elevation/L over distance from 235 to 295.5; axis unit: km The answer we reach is -0.02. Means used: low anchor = 124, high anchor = 142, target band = 136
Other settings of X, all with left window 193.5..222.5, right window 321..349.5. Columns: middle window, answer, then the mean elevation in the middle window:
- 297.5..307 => -0.179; 153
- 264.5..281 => -0.190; 148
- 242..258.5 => 0.230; 97.2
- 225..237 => -0.119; 130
